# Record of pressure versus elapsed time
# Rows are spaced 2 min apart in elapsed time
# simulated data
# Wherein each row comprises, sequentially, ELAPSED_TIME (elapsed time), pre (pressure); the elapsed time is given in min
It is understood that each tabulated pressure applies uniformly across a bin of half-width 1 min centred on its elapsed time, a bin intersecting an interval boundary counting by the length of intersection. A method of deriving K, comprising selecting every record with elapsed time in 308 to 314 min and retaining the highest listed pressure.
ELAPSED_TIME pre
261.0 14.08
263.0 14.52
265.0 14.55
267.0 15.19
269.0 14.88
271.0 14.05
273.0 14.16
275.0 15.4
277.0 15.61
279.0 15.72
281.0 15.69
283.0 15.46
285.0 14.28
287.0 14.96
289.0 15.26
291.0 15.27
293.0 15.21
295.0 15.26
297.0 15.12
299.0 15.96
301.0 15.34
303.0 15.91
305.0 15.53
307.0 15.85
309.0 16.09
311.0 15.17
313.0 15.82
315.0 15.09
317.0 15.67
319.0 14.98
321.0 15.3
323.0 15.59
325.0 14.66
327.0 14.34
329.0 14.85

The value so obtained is 16.09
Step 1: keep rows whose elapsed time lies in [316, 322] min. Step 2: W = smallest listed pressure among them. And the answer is 14.98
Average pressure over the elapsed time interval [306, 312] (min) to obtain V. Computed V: 15.7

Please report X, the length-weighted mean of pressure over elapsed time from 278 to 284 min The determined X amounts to 15.6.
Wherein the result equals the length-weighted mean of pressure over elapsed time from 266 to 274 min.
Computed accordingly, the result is 14.6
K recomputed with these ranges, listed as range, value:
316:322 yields 15.67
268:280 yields 15.72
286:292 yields 15.27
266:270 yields 15.19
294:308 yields 15.96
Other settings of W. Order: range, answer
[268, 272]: 14.05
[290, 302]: 15.12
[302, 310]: 15.53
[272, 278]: 14.16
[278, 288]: 14.28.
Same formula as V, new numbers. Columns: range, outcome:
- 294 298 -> 15.2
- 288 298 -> 15.2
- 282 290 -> 15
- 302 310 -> 15.8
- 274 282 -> 15.6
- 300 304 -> 15.6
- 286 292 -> 15.2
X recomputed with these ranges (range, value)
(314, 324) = 15.3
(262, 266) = 14.5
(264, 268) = 14.9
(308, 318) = 15.6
